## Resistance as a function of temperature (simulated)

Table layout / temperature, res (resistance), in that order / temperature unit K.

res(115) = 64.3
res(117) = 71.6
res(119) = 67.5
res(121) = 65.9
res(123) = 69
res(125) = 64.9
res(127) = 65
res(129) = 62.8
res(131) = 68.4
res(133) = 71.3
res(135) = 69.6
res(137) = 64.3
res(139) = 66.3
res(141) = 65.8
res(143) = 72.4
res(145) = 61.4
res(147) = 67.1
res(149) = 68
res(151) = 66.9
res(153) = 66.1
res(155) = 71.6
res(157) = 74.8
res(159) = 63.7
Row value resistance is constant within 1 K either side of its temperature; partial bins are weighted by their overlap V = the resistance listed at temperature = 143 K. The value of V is 72.4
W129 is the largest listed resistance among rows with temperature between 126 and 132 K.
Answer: 68.4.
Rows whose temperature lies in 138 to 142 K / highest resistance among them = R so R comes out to 66.3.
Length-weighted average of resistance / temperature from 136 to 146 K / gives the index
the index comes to 66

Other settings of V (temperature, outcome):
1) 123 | 69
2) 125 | 64.9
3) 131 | 68.4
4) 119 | 67.5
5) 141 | 65.8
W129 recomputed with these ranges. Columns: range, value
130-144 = 72.4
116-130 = 71.6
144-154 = 68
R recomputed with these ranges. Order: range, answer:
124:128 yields 65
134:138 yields 69.6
